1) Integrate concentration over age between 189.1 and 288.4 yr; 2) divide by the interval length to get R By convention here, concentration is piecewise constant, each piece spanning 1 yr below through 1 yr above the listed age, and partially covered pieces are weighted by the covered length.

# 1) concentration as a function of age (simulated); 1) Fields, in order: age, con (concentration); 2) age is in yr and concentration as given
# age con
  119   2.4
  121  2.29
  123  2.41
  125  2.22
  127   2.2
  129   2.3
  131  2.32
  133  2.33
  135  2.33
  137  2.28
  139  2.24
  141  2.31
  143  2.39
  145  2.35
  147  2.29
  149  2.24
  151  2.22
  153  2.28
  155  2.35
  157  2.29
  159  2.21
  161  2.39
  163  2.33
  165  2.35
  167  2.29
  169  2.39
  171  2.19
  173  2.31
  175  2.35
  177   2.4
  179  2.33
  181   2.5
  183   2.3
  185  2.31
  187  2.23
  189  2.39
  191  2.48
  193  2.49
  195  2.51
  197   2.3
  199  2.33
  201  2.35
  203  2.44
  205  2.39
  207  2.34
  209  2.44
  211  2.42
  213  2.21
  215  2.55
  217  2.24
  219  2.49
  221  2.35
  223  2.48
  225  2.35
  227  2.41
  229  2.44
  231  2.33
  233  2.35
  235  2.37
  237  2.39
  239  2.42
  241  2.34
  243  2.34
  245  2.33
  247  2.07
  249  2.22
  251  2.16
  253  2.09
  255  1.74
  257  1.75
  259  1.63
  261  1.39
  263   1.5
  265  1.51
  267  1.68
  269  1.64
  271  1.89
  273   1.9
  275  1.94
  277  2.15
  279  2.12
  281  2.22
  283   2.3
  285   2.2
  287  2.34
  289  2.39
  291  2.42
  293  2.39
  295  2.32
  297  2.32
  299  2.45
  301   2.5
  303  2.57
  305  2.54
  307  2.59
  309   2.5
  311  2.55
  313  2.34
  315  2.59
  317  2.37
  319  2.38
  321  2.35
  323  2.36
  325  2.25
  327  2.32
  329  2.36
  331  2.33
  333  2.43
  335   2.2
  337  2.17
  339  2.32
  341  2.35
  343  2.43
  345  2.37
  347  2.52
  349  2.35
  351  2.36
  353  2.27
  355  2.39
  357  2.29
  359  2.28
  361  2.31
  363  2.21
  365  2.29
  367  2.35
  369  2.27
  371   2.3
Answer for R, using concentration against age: 2.19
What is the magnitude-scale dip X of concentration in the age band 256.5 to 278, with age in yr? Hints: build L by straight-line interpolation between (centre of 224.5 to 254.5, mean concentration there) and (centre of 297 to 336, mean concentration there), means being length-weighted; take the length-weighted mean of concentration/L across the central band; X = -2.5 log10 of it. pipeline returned 0.33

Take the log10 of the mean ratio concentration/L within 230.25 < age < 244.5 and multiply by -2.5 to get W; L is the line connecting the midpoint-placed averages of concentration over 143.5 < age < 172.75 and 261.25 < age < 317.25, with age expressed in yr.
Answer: -0.06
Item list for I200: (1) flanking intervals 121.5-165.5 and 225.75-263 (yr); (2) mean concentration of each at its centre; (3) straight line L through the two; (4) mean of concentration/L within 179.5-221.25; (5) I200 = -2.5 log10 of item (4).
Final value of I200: -0.08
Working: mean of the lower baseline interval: 2.3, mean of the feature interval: 2.38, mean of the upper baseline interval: 2.14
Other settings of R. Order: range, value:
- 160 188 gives 2.33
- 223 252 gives 2.33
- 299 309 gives 2.53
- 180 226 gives 2.39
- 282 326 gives 2.41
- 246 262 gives 1.88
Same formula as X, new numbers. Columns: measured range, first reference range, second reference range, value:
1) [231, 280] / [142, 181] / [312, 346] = 0.166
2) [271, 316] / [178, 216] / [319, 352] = 0.008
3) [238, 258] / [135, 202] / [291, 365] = 0.101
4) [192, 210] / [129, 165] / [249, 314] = -0.078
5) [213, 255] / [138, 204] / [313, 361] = 0.011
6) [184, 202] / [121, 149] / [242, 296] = -0.093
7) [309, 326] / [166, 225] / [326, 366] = -0.031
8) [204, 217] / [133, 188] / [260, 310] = -0.062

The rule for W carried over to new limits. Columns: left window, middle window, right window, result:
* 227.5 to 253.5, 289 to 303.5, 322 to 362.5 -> -0.05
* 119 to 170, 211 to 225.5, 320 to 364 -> -0.03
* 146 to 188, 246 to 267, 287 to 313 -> 0.31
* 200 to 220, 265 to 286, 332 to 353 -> 0.19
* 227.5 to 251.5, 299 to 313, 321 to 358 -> -0.08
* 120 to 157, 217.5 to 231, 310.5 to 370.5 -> -0.04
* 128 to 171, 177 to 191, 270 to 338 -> -0.02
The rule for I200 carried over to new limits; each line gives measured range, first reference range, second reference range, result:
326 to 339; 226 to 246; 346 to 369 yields 0.02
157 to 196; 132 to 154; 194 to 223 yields -0.01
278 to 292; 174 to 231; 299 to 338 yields 0.05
